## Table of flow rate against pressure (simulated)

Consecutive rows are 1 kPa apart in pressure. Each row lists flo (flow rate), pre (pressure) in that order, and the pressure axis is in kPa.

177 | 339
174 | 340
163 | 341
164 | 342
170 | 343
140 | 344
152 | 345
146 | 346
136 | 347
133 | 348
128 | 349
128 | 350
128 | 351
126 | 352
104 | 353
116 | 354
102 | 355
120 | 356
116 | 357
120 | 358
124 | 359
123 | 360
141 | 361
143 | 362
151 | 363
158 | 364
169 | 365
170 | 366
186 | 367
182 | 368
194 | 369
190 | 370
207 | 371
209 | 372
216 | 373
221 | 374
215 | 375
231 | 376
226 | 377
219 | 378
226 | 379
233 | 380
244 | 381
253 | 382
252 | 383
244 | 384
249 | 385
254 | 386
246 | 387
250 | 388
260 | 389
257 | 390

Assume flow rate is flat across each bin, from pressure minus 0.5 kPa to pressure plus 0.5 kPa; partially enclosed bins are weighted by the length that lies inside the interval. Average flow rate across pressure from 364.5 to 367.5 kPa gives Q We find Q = 175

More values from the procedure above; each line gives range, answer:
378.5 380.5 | 230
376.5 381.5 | 230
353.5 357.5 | 114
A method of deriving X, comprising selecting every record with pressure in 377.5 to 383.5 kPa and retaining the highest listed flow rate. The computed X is 253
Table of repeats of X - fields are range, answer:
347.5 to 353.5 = 133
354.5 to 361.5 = 141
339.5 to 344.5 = 174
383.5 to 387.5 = 254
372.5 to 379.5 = 231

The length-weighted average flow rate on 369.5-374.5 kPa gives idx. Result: 209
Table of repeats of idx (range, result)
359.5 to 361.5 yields 132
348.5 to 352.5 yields 128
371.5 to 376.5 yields 218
